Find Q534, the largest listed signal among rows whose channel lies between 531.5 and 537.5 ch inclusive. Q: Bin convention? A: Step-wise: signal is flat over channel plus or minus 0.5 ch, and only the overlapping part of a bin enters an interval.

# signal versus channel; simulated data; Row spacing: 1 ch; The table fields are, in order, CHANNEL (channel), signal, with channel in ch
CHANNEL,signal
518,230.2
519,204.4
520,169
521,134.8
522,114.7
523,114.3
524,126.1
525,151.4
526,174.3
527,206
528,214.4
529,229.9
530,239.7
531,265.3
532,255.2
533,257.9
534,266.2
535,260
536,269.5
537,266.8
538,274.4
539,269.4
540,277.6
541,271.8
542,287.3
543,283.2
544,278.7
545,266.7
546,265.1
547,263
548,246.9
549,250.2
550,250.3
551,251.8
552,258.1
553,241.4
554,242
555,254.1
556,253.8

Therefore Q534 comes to 269.5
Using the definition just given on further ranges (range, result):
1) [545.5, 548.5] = 265.1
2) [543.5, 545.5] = 278.7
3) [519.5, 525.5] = 169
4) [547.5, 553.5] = 258.1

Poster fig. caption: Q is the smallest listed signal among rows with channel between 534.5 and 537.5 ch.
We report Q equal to 260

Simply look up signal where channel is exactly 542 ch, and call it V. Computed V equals 287.3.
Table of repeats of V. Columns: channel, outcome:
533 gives 257.9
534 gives 266.2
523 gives 114.3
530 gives 239.7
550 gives 250.3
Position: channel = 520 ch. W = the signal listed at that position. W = 169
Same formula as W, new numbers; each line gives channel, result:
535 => 260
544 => 278.7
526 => 174.3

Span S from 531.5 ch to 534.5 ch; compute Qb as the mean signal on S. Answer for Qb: 260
